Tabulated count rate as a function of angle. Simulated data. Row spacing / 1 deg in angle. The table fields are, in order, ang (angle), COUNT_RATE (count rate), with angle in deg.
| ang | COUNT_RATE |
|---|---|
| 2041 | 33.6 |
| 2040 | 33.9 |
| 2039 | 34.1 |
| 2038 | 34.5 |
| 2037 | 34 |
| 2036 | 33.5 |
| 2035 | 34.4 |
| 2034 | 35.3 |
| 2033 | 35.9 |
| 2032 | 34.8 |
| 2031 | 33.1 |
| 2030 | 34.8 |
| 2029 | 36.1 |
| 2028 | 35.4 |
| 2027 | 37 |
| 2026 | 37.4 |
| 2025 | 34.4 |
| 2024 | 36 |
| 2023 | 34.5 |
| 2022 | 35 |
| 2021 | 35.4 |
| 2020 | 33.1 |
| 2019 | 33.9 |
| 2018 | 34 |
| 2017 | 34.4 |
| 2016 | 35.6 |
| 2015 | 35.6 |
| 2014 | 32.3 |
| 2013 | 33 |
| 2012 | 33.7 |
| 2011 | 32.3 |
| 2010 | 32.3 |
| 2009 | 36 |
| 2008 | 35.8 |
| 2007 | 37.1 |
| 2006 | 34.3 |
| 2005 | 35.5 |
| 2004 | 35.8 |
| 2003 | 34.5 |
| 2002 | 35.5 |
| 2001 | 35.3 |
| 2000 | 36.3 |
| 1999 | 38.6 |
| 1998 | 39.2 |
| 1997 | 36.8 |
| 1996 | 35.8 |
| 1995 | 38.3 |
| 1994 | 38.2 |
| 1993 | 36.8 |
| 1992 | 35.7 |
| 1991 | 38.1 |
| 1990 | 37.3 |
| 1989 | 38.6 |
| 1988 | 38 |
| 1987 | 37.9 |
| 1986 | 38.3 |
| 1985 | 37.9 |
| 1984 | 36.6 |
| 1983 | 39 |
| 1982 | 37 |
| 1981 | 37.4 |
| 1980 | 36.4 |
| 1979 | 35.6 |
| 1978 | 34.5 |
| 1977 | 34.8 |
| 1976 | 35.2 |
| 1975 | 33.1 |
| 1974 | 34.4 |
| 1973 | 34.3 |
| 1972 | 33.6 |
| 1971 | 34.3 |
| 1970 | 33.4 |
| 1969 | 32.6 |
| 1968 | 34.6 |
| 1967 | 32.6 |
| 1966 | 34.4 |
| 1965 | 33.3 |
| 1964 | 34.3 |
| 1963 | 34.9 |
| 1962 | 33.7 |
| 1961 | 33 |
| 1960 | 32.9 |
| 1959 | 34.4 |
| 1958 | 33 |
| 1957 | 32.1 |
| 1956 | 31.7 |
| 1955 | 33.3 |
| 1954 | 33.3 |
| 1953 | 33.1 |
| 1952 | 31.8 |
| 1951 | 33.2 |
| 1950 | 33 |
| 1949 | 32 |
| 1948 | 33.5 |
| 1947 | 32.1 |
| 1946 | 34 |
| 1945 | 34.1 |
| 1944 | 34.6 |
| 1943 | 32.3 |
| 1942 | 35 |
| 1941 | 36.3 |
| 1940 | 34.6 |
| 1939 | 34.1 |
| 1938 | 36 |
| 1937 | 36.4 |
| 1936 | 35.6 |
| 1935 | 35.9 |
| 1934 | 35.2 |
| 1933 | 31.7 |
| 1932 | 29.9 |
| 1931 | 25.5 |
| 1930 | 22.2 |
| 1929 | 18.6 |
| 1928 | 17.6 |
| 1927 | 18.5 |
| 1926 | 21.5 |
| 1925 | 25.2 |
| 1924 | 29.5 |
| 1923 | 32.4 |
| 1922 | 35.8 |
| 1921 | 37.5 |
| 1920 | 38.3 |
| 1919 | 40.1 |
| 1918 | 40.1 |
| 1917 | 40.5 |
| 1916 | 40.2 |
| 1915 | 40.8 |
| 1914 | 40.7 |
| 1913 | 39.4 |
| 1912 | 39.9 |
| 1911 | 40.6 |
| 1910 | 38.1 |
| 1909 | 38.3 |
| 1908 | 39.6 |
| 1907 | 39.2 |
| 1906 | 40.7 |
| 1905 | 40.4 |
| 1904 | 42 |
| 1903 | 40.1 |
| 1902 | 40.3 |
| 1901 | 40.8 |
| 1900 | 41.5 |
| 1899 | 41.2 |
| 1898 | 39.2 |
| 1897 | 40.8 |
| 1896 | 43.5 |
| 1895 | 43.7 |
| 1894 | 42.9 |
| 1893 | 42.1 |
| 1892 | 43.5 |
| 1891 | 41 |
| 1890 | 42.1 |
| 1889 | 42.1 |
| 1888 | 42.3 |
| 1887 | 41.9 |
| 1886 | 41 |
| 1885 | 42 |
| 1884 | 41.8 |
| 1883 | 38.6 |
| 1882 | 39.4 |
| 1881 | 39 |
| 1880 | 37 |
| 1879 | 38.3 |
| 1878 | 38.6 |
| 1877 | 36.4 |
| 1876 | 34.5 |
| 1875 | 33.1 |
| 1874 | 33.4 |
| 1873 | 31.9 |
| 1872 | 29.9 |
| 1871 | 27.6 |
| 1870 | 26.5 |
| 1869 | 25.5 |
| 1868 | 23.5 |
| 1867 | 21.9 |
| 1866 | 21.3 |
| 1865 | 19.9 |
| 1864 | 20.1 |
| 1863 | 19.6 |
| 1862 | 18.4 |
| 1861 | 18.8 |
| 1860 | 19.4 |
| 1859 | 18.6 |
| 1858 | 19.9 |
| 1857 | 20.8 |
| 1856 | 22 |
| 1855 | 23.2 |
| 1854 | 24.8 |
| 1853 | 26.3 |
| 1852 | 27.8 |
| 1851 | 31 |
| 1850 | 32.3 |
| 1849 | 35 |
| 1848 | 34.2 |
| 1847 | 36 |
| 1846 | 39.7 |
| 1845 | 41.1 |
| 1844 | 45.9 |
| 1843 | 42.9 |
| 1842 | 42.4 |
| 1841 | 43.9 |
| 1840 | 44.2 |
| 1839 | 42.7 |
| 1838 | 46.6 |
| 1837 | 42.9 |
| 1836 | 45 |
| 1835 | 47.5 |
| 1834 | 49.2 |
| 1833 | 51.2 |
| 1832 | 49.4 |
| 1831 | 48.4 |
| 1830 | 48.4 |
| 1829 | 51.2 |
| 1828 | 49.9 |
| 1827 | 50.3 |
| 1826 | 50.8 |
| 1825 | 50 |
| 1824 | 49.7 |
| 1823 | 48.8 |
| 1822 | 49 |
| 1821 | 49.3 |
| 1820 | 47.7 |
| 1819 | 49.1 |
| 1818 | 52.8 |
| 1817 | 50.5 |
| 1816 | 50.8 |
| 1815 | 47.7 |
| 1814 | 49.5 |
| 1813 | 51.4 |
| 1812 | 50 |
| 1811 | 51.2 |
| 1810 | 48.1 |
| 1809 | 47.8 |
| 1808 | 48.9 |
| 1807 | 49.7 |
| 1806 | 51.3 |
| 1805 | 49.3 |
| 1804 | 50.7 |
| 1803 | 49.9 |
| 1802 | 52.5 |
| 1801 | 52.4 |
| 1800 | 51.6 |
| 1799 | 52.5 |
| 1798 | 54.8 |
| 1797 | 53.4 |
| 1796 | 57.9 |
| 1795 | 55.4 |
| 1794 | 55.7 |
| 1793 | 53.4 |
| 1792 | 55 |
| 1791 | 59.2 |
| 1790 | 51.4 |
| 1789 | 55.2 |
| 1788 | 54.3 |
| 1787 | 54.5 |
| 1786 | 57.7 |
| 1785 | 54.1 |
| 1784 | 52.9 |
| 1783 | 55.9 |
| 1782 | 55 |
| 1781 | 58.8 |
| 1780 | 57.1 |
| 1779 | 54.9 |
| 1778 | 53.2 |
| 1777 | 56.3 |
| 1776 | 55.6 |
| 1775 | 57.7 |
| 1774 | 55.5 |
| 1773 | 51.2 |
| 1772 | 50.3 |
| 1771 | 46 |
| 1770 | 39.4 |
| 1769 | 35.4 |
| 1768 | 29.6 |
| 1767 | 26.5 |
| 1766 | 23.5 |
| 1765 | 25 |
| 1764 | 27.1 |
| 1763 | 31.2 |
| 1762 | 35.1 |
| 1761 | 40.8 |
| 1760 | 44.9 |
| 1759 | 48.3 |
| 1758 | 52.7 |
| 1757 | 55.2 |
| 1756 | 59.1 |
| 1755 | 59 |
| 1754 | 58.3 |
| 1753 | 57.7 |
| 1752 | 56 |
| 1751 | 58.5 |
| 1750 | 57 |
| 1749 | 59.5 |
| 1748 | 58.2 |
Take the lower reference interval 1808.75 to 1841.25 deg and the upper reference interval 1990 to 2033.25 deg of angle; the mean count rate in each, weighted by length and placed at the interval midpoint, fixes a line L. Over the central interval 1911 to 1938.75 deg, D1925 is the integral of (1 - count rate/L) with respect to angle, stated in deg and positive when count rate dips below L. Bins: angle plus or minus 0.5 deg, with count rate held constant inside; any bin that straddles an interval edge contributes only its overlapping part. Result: 5.8 deg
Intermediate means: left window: 48.7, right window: 35.5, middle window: 32.9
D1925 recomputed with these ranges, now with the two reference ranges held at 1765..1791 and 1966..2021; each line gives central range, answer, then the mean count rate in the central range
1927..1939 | 3.09 deg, 29.2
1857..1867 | 5.51 deg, 19.7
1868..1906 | 3.54 deg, 38.4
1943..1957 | 1.96 deg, 33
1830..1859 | 4.92 deg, 37.6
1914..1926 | 1.30 deg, 36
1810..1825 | -0.93 deg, 49.8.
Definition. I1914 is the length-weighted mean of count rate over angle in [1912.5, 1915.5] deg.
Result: 40.3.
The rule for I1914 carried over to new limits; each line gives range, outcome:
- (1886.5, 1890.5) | 42.1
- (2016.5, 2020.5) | 33.9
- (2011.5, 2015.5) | 33.7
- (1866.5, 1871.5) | 25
